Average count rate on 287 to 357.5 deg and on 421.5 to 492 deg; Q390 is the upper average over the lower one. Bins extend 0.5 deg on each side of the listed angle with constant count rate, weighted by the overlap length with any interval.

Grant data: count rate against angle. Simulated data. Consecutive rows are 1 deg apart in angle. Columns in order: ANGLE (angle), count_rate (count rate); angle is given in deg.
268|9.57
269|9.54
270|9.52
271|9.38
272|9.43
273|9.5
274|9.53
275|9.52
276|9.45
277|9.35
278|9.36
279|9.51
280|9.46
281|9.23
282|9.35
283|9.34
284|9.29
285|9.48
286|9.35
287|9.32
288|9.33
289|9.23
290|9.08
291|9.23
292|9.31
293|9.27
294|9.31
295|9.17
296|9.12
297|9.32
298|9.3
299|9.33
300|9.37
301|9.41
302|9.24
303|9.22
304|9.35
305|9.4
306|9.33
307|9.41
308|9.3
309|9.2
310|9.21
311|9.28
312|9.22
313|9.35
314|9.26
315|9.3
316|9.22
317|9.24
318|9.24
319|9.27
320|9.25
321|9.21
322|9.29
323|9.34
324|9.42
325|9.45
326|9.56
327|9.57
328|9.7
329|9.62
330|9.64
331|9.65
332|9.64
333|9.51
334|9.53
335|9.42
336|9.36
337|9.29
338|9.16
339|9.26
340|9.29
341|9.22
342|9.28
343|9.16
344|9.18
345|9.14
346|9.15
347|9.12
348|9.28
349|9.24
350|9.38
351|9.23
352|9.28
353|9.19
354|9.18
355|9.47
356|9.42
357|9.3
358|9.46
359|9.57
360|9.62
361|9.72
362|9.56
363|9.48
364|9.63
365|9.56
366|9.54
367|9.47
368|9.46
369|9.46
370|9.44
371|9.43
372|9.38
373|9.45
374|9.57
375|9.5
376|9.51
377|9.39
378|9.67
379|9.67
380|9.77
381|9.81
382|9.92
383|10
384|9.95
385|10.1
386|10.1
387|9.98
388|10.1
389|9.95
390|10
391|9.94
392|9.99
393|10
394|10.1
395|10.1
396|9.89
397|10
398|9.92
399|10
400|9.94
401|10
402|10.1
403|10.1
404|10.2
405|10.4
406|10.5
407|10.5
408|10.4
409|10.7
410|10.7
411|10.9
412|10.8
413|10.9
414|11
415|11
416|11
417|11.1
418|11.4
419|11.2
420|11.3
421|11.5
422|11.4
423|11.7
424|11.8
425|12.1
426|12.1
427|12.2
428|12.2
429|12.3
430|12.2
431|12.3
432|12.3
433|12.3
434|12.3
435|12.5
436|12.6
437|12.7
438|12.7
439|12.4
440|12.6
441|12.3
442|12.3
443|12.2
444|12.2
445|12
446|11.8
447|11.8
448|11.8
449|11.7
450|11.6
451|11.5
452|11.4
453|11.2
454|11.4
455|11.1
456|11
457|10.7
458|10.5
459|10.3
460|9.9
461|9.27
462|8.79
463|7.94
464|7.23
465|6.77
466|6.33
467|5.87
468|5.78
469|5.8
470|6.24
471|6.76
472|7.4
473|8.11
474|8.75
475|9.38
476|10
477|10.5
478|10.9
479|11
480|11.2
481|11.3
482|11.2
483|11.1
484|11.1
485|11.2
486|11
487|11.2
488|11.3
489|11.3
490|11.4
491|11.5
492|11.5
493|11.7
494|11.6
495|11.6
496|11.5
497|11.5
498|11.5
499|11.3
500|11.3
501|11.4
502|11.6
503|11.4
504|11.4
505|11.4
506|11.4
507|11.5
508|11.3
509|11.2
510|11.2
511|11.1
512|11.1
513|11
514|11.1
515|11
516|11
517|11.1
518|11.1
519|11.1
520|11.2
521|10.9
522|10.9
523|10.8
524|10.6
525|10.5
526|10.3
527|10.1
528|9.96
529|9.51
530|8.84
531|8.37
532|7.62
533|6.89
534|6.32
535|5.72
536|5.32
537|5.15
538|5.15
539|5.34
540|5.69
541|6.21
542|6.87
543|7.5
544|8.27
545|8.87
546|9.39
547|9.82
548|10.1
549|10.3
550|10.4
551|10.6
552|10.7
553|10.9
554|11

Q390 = 1.15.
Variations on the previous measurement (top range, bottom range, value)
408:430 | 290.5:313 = 1.23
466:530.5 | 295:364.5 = 1.12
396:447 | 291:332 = 1.22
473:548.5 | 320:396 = 1.05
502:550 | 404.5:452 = 0.81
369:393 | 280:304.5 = 1.05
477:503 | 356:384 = 1.18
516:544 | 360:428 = 0.83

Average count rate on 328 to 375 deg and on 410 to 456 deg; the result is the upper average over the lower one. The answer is 1.25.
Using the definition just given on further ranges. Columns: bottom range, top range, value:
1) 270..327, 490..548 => 1.06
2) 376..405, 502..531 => 1.09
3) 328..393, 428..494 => 1.11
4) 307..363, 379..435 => 1.15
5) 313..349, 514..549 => 0.94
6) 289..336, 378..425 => 1.12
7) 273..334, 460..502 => 1.05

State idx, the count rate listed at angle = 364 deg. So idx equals 9.63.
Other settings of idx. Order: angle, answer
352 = 9.28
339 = 9.26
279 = 9.51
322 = 9.29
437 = 12.7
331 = 9.65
